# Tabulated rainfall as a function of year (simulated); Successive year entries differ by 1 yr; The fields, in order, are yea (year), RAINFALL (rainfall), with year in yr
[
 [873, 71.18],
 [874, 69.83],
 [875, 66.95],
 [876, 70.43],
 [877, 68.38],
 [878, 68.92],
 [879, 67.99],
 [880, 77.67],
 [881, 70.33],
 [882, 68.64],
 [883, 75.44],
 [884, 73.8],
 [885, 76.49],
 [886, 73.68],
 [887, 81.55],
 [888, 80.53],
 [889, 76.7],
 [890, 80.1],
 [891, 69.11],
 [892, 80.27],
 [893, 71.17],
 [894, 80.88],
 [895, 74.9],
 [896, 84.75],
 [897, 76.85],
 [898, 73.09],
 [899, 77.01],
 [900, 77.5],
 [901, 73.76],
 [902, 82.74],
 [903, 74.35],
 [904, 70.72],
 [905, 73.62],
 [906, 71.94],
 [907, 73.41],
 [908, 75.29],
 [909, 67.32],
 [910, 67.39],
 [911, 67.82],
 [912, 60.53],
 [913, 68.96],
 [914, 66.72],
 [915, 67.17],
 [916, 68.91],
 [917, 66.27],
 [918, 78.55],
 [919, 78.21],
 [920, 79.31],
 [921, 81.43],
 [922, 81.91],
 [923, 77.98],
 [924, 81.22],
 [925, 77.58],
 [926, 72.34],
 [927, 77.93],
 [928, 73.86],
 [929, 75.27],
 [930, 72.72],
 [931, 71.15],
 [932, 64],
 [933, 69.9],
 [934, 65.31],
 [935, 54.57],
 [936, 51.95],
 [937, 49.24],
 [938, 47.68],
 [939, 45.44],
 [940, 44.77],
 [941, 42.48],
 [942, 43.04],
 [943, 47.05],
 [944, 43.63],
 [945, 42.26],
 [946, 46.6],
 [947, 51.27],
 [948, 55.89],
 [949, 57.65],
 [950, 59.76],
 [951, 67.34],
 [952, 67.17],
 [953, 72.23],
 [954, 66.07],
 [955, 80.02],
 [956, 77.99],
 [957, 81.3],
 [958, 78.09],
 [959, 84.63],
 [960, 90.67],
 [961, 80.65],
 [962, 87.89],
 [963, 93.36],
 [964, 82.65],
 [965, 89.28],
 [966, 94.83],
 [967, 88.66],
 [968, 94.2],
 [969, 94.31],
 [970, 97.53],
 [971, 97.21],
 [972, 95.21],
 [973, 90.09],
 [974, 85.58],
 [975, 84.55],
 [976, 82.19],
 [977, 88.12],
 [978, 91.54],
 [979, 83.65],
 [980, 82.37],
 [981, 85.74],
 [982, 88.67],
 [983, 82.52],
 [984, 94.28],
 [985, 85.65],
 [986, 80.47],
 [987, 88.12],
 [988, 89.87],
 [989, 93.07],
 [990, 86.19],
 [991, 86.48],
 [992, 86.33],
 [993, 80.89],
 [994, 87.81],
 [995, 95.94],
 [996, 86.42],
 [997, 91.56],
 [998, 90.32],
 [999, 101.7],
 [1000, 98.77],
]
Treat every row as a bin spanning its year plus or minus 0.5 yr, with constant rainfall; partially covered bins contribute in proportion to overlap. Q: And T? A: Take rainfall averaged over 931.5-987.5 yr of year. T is 73.9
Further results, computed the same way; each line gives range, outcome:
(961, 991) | 88.7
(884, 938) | 72.7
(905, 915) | 69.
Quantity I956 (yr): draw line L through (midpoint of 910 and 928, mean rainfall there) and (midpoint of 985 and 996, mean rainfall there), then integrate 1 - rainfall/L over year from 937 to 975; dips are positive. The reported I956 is 4.36 yr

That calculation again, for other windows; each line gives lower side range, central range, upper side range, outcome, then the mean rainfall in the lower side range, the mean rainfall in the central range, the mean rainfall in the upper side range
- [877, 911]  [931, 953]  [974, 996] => 7.33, 74.6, 54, 86.8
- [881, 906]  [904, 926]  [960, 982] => 1.87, 76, 72.9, 89.1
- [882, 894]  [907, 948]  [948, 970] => 7.42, 76.1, 64.1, 80.2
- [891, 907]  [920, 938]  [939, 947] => -4.96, 75.9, 70.1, 44.8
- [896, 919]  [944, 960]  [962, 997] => 3.22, 72.2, 66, 88.7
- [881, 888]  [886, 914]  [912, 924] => 0.04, 75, 74.4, 73.9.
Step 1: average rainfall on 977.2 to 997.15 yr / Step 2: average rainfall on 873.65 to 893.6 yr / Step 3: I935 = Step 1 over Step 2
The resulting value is 1.19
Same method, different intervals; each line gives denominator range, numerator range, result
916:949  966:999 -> 1.41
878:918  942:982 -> 1.06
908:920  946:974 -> 1.15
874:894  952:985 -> 1.17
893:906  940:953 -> 0.69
